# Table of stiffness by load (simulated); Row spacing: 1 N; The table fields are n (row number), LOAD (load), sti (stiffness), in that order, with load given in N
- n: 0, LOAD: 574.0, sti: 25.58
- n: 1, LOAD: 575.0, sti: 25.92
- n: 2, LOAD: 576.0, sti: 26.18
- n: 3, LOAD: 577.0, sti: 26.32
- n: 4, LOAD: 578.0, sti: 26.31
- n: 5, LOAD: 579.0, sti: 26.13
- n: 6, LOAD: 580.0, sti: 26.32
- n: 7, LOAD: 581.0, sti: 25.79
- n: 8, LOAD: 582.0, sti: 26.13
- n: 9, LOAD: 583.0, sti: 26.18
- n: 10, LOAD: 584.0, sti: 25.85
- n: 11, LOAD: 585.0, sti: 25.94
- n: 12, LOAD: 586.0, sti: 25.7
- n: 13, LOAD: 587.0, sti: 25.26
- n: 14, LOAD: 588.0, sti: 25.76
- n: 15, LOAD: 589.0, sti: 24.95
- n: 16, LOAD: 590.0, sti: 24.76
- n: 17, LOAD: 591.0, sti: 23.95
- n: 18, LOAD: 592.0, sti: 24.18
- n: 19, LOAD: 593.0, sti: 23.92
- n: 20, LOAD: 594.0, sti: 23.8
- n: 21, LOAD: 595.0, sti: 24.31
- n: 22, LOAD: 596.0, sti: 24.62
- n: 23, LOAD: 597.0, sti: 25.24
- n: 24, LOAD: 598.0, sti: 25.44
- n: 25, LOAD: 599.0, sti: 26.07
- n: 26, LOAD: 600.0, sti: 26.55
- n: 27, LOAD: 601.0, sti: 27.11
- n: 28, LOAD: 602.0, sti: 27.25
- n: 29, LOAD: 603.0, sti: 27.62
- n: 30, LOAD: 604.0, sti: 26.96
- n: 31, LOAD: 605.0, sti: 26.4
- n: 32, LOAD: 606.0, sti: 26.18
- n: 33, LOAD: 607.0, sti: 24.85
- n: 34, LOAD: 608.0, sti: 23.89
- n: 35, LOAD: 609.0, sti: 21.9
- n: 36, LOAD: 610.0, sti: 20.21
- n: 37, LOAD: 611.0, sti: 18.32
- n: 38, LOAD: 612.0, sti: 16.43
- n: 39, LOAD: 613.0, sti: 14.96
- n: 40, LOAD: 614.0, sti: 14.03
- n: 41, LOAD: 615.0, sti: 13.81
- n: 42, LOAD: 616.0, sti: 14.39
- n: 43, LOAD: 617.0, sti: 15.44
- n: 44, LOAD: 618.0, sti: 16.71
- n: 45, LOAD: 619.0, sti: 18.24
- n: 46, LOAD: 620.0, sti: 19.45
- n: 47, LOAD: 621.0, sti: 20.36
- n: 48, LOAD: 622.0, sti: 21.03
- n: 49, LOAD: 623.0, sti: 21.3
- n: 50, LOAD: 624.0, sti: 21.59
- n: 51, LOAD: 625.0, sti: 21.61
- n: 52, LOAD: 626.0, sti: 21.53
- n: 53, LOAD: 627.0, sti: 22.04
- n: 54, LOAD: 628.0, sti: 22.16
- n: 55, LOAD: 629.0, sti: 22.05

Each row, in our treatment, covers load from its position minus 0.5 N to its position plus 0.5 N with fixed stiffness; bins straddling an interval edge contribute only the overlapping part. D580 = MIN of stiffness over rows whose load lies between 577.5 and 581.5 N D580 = 25.79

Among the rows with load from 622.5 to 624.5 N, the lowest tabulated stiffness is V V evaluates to 21.3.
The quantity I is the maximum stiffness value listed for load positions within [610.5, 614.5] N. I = 18.32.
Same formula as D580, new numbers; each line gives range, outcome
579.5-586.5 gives 25.7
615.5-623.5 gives 14.39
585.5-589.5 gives 24.95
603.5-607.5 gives 24.85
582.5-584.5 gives 25.85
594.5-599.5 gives 24.31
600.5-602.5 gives 27.11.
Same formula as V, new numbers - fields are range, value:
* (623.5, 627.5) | 21.53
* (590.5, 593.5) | 23.92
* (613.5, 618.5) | 13.81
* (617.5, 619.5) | 16.71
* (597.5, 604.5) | 25.44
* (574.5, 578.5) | 25.92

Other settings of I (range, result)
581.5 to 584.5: 26.18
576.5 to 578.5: 26.32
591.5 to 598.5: 25.44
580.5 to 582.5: 26.13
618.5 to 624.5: 21.59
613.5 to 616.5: 14.39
